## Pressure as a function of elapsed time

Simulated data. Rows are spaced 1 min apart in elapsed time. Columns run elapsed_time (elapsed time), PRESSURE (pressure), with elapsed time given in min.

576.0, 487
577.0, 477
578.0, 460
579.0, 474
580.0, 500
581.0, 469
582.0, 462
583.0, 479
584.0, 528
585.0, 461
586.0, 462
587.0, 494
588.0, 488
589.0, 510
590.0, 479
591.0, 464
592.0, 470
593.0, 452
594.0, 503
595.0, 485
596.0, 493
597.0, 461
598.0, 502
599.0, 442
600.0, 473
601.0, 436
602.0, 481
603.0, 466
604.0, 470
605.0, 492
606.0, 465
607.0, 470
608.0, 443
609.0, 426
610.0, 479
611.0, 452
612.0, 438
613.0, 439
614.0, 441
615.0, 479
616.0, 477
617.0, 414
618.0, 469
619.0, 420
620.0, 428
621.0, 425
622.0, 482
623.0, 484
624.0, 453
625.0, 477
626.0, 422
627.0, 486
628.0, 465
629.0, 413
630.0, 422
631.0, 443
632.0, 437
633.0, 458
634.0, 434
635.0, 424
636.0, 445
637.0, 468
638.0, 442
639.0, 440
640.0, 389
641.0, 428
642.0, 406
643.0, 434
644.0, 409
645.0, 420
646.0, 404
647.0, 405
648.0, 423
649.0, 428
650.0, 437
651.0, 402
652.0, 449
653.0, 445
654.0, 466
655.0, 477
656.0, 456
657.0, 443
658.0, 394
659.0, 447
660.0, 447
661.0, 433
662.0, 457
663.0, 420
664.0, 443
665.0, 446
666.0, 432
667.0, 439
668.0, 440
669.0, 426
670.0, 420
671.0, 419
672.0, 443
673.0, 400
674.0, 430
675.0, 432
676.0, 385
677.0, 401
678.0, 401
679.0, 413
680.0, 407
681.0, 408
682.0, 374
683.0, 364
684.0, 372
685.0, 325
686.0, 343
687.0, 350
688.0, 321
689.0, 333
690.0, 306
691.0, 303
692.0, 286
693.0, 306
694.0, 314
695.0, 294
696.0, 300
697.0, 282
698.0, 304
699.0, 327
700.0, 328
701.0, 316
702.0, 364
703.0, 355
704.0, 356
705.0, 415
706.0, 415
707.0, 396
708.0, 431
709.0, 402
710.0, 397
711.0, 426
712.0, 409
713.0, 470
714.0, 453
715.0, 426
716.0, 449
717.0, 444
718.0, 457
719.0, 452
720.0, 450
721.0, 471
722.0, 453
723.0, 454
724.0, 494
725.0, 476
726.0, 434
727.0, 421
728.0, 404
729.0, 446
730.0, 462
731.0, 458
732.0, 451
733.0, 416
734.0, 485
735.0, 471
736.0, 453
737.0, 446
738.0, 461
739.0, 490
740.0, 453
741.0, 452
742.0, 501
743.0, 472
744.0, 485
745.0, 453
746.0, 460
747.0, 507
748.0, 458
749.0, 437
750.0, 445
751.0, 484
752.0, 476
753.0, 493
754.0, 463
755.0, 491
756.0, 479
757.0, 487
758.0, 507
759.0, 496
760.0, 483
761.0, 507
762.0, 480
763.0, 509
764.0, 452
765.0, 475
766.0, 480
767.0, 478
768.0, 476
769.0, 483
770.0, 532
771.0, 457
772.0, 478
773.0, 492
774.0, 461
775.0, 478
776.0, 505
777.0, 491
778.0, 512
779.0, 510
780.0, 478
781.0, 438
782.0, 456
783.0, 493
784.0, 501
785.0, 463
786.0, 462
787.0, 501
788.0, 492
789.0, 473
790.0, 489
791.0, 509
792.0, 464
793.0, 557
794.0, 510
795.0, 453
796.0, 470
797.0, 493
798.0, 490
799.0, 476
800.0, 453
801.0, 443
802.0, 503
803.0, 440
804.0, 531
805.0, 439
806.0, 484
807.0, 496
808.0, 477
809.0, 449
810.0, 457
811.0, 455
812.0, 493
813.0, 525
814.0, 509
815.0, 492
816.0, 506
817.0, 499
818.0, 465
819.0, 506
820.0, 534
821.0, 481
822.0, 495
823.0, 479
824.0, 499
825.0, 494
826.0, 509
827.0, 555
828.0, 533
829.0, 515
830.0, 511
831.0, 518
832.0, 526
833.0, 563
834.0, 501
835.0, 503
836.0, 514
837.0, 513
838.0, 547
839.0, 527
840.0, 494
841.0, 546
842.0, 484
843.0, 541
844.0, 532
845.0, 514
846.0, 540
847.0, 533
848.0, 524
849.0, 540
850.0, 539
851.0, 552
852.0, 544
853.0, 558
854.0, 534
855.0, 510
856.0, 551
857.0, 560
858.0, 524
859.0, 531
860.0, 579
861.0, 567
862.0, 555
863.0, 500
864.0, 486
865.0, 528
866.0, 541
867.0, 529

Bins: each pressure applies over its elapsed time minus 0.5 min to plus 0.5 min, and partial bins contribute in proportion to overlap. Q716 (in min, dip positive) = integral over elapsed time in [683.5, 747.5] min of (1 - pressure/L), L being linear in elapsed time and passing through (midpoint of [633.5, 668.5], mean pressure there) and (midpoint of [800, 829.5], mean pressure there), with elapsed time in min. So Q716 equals 6.9 min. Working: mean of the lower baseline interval 433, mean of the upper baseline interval 491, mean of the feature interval 408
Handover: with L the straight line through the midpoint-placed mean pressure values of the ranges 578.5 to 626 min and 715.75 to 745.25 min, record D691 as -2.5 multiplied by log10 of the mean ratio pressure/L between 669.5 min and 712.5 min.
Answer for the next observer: 0.25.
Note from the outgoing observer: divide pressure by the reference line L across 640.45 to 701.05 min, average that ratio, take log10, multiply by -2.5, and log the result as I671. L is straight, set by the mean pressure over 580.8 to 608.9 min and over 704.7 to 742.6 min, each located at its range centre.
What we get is 0.17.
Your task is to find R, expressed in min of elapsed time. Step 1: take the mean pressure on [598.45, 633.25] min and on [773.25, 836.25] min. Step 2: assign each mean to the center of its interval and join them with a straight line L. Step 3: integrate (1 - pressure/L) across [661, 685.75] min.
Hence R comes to 2.8 min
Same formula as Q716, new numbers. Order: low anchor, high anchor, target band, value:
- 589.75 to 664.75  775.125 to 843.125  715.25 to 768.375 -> 1.2 min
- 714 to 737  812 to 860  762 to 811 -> 0.8 min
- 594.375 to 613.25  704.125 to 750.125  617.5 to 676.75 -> 3.0 min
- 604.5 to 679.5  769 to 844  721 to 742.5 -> 0.6 min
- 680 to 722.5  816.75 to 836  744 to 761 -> -1.8 min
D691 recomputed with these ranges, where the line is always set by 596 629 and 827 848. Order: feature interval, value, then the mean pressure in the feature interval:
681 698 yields 0.42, 325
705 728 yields 0.12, 439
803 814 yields 0.08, 480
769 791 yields 0.05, 484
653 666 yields 0.07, 444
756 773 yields 0.04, 486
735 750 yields 0.07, 466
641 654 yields 0.11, 424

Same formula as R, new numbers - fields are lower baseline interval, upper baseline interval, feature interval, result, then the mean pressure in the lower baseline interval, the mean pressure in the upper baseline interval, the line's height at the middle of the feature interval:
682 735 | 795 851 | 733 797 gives -4.79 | 392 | 503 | 447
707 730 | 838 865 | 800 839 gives 0.97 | 441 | 533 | 511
